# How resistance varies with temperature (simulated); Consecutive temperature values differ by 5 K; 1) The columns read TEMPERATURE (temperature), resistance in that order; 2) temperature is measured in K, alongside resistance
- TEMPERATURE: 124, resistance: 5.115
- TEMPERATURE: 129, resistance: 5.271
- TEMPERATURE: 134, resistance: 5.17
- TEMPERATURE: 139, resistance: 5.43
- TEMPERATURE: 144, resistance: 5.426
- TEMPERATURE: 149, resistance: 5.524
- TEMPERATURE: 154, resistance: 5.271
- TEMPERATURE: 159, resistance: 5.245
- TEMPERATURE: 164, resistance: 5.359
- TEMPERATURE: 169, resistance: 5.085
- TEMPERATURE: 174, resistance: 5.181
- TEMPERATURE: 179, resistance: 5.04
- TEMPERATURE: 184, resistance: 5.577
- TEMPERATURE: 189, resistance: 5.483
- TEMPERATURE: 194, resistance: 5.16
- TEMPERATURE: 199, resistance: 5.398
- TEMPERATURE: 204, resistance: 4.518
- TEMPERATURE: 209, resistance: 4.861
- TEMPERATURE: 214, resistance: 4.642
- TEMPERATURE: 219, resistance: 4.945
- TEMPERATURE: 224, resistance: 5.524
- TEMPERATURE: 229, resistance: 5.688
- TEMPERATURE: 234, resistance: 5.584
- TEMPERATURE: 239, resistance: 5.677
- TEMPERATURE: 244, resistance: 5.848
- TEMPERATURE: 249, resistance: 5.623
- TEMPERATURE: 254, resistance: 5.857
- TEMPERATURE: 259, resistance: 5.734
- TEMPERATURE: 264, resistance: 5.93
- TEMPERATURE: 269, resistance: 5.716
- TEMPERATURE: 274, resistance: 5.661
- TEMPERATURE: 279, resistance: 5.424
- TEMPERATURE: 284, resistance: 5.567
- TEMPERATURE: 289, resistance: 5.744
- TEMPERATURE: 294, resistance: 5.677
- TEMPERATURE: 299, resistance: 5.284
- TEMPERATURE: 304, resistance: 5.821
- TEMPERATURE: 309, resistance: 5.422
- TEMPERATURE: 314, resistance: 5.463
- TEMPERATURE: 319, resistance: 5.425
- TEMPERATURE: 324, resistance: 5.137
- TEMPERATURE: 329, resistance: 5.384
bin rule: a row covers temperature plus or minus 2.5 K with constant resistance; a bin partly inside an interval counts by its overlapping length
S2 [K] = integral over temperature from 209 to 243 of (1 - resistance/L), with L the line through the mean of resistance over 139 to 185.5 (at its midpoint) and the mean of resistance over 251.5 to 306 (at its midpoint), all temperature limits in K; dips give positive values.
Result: 1.1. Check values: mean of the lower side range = 5.3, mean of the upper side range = 5.67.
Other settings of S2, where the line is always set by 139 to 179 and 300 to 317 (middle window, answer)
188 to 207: 0.88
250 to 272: -1.34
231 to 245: -0.68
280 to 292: -0.27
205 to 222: 1.80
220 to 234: -0.33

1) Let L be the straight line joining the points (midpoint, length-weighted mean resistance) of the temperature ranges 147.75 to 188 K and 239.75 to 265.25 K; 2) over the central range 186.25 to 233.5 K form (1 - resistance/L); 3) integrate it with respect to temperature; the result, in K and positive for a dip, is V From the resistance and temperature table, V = 3.2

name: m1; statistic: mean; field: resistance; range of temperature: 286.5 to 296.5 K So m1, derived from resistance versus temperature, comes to 5.71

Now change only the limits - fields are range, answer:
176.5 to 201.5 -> 5.33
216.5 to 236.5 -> 5.44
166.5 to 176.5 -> 5.13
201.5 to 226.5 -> 4.9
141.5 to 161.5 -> 5.37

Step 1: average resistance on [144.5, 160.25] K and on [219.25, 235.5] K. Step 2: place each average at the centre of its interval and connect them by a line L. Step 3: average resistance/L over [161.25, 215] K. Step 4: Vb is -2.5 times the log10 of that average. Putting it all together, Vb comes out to 0.06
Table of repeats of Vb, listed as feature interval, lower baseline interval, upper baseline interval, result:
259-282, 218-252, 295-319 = -0.027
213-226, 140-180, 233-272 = 0.106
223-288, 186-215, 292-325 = -0.085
